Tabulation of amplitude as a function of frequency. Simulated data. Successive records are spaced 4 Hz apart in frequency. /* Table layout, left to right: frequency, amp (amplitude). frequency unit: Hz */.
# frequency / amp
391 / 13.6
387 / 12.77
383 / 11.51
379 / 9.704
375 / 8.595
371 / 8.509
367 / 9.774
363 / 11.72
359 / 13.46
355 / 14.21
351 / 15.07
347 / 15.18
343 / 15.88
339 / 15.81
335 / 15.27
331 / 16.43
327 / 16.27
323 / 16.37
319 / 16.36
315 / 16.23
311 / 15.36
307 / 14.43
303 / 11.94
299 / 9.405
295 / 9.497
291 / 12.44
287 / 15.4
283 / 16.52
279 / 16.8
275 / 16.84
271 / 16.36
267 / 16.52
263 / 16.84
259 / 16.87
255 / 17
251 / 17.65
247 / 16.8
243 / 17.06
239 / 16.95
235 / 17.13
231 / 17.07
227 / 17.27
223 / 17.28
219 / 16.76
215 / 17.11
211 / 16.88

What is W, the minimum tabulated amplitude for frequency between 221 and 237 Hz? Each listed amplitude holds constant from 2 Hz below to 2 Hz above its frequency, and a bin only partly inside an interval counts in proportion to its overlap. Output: 17.07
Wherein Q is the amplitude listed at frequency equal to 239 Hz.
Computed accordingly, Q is 16.95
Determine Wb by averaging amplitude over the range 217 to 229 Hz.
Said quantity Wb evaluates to 17.1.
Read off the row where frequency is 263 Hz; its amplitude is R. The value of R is 16.84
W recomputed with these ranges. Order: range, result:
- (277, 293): 12.44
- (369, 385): 8.509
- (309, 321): 15.36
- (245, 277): 16.36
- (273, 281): 16.8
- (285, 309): 9.405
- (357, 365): 11.72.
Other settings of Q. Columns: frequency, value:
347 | 15.18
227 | 17.27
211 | 16.88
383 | 11.51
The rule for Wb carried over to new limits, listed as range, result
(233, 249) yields 17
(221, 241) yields 17.1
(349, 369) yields 12.8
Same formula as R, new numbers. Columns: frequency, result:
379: 9.704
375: 8.595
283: 16.52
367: 9.774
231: 17.07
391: 13.6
